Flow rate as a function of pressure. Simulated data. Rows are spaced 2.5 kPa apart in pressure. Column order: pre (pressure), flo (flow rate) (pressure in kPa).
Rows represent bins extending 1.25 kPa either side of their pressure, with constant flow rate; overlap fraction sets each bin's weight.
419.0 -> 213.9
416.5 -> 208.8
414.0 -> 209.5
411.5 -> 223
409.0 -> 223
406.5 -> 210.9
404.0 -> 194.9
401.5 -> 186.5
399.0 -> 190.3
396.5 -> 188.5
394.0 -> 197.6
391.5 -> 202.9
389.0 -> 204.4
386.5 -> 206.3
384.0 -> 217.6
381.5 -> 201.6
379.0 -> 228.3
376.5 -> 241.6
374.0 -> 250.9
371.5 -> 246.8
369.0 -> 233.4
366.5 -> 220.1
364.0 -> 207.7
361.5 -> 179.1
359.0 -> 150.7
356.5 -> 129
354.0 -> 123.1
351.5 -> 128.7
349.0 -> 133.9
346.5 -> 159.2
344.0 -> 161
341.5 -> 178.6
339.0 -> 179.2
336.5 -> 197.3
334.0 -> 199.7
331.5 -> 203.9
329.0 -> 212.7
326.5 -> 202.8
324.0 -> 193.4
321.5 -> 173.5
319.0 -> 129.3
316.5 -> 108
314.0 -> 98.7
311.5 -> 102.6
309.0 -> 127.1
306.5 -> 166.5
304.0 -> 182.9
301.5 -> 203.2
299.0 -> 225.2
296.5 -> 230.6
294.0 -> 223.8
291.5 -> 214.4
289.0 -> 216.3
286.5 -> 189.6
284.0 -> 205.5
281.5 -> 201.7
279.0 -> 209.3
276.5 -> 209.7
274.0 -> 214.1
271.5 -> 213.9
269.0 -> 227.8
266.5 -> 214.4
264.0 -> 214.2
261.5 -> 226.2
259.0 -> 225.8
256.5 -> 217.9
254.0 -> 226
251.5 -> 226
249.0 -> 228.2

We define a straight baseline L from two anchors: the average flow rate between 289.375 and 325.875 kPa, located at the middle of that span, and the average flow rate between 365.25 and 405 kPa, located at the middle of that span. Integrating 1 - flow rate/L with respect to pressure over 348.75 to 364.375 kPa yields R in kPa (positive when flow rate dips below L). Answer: 4.0 kPa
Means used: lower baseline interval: 172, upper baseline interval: 213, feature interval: 148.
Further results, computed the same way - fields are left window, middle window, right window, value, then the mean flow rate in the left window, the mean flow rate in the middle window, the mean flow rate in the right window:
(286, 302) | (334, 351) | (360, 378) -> 4.06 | 216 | 169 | 225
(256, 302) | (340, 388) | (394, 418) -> 4.14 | 215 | 189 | 204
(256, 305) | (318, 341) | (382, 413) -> 2.31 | 213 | 188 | 204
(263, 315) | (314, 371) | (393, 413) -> 7.52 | 195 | 172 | 202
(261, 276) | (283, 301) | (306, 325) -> -4.00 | 218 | 215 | 136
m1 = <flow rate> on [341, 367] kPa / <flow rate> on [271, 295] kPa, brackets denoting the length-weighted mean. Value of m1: 0.76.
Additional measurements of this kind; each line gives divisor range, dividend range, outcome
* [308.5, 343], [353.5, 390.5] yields 1.23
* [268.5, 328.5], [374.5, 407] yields 1.11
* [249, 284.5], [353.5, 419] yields 0.94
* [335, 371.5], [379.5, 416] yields 1.18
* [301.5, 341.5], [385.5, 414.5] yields 1.22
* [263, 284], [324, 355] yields 0.82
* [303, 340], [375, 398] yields 1.27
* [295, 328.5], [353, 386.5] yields 1.22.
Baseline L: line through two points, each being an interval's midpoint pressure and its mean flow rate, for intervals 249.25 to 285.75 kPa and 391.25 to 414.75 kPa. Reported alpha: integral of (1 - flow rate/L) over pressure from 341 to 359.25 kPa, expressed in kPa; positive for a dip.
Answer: 5.6 kPa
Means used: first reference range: 217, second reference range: 203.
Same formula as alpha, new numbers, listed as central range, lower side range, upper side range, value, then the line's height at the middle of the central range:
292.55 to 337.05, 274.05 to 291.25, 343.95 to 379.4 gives 4.85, 198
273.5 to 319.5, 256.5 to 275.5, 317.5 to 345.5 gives 4.85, 203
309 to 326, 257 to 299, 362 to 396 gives 6.26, 216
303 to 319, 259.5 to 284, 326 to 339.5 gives 5.87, 205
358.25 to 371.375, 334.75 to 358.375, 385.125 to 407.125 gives -2.51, 171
